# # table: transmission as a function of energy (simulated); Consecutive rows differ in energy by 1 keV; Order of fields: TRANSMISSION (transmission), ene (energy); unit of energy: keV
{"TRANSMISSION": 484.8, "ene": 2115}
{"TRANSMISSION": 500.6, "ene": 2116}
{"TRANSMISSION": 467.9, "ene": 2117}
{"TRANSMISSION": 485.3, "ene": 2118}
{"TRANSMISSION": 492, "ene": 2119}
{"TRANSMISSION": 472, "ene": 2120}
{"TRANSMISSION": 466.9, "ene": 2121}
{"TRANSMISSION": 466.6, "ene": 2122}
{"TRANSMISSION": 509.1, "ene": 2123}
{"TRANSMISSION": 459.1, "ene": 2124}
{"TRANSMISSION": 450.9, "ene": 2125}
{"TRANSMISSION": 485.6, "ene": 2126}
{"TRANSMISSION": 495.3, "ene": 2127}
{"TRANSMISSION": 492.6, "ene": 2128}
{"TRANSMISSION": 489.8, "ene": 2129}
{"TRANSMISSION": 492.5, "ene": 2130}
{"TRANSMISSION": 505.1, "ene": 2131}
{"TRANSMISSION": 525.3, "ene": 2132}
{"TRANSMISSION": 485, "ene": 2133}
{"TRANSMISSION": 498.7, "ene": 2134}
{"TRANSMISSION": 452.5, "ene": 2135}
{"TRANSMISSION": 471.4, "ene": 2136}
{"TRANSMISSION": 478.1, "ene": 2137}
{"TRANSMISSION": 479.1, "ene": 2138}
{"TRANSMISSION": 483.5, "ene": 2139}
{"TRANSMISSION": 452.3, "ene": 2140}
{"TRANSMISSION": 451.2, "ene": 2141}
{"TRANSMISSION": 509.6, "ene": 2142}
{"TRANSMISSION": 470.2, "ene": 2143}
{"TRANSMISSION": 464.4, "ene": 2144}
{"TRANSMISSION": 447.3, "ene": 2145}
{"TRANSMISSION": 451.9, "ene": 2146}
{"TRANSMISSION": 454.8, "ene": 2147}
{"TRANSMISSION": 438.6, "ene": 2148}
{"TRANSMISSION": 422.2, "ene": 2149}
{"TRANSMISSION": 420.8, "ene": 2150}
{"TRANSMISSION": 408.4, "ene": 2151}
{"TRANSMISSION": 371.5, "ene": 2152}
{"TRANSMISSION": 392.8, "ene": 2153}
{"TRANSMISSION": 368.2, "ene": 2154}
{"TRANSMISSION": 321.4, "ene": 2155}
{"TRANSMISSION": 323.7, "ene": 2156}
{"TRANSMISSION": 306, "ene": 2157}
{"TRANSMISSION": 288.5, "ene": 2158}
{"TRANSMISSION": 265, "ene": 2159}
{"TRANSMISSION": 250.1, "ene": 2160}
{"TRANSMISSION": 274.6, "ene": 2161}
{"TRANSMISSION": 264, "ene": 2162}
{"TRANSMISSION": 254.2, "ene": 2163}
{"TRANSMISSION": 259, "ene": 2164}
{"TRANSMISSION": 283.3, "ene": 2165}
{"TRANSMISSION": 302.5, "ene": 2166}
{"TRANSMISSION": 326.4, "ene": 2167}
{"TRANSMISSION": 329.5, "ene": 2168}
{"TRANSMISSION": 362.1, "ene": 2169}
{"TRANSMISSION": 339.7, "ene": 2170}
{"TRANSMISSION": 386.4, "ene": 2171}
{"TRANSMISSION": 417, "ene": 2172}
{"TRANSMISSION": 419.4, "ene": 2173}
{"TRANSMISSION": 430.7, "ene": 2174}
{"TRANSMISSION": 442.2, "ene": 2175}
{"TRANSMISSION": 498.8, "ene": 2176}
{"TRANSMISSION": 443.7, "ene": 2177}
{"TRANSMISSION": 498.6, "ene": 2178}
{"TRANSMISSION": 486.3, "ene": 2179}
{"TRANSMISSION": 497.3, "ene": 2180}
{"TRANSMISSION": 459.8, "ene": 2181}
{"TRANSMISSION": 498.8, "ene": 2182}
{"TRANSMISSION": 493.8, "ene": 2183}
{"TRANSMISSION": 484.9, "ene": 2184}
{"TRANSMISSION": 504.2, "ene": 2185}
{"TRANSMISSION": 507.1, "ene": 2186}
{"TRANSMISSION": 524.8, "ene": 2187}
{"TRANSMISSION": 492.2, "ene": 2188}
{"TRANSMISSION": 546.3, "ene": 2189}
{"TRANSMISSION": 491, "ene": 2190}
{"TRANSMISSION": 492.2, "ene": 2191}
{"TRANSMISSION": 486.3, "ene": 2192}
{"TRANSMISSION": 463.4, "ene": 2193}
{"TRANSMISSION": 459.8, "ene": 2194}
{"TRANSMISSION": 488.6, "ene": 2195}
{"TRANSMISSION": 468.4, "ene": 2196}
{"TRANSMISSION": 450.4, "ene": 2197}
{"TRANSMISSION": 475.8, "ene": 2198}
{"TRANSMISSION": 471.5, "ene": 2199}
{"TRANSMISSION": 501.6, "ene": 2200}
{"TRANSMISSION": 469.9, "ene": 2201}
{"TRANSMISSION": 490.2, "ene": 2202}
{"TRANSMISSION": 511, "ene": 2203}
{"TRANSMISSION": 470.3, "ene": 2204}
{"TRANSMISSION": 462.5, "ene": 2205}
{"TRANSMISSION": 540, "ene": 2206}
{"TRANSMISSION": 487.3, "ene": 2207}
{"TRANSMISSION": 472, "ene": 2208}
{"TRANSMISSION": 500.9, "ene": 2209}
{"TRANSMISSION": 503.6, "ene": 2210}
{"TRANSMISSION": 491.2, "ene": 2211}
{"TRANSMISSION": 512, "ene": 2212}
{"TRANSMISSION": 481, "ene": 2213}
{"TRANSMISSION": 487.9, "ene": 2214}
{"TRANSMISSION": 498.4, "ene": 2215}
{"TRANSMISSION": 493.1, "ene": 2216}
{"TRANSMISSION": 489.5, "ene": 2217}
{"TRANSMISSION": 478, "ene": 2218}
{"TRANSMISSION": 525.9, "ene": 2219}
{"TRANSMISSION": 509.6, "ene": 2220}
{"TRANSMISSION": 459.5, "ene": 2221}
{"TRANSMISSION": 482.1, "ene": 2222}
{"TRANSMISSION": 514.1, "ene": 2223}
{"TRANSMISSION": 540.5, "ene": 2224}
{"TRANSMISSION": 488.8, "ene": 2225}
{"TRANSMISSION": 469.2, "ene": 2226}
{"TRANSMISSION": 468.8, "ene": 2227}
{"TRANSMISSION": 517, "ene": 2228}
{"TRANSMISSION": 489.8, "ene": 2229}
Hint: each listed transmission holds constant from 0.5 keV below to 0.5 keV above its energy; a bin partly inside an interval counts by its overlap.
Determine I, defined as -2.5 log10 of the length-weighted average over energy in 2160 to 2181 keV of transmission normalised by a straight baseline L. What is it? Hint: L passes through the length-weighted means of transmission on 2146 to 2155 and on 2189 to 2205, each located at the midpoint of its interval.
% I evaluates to 0.18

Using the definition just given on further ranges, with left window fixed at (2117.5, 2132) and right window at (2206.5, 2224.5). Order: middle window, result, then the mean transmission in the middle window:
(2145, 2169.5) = 0.39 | 341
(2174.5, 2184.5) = 0.02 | 480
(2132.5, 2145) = 0.03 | 474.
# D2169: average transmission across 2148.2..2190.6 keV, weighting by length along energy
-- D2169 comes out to 397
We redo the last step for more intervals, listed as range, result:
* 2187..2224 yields 491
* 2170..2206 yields 476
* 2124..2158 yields 445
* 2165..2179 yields 399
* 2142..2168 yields 356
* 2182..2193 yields 500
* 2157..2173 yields 310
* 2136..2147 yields 468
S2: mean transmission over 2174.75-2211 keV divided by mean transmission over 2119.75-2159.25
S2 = 1.1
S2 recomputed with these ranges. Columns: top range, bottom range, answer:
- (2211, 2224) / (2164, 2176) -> 1.35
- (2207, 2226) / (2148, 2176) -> 1.43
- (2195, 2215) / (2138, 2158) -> 1.17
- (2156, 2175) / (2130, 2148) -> 0.68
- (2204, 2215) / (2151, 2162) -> 1.55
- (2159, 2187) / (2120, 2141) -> 0.82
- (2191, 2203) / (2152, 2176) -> 1.42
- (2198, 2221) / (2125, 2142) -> 1.02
